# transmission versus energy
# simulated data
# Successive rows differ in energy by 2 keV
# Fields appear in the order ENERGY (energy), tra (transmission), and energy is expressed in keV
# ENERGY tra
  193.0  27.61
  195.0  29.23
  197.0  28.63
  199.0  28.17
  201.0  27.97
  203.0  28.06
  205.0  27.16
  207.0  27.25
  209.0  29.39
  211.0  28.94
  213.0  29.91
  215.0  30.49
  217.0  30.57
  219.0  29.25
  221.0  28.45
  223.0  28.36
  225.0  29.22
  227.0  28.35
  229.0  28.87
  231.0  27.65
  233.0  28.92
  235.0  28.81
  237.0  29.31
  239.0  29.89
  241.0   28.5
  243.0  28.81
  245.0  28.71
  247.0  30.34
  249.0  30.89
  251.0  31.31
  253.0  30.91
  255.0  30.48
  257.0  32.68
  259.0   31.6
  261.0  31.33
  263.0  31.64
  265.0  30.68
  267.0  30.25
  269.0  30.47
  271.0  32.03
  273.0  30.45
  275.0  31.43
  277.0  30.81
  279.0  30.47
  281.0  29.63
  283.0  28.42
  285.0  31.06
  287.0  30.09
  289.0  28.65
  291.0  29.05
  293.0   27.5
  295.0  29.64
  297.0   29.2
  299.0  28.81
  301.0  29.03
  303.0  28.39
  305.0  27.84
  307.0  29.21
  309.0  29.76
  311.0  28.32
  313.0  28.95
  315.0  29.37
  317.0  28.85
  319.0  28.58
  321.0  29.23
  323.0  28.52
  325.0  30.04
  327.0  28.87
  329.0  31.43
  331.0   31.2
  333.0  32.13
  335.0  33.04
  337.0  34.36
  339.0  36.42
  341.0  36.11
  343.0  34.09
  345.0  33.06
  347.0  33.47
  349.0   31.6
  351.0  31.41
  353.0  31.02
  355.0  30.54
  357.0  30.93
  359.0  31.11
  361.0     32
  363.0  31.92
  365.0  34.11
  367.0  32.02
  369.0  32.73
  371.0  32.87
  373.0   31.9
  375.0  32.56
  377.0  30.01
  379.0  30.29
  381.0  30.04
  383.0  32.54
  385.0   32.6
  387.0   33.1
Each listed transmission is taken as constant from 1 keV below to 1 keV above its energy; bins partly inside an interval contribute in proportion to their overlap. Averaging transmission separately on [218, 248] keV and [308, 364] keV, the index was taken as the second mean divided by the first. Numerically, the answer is 1.08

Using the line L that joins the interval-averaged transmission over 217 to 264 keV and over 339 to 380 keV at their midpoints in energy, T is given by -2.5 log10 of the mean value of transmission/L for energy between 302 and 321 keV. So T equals 0.09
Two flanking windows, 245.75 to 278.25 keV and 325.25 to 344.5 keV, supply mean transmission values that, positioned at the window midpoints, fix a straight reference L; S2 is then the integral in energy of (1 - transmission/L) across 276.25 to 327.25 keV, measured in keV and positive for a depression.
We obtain 4.6 keV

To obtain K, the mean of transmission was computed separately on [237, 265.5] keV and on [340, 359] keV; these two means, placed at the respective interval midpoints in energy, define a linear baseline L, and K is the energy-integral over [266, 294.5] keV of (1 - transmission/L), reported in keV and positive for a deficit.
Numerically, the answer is 0.96 keV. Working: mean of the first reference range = 30.5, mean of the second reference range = 32.4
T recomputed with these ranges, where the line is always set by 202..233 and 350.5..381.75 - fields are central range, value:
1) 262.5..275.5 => -0.04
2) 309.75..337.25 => 0.03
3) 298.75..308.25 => 0.06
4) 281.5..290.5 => 0.02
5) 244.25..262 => -0.05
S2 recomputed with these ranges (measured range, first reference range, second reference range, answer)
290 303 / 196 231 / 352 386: 0.6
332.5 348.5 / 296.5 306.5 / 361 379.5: -1.8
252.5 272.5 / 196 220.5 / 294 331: -1.5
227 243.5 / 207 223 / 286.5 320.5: 0.2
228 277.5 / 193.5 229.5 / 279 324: -2.3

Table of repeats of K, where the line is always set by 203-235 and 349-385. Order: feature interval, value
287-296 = 0.4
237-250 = -0.1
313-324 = 0.7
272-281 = -0.2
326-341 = -0.8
